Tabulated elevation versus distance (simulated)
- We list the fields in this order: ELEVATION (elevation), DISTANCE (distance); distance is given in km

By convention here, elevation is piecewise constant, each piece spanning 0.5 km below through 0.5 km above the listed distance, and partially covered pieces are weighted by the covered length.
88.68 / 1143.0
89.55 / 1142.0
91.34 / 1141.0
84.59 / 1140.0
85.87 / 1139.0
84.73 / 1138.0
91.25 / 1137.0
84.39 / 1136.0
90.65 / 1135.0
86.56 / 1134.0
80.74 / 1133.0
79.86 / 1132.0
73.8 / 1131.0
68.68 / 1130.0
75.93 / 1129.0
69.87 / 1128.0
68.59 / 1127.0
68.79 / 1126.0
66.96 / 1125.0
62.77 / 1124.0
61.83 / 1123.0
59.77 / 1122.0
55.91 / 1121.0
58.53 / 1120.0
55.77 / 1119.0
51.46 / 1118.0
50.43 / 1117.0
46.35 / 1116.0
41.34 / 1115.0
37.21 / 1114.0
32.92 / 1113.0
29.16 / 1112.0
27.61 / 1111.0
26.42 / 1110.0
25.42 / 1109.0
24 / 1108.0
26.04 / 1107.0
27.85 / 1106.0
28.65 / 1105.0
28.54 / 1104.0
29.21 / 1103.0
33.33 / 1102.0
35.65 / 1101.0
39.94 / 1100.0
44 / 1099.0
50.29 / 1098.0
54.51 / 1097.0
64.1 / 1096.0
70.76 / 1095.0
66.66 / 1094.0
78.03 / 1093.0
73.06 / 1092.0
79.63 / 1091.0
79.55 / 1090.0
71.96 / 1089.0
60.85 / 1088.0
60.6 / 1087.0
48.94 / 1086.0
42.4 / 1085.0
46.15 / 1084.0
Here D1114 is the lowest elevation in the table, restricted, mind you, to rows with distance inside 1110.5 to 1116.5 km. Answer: 27.61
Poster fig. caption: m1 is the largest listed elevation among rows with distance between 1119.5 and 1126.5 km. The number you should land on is 68.79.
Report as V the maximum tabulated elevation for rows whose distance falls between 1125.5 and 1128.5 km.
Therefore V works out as 69.87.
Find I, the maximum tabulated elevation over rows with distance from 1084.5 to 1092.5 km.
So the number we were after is 79.63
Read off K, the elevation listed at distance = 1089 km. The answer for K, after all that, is 71.96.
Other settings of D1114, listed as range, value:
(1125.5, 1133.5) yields 68.59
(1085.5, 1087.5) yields 48.94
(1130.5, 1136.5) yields 73.8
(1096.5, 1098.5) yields 50.29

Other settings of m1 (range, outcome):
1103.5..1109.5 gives 28.65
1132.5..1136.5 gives 90.65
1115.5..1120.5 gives 58.53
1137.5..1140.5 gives 85.87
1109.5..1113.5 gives 32.92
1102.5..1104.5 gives 29.21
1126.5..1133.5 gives 80.74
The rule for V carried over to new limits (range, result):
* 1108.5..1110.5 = 26.42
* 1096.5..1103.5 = 54.51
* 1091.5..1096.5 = 78.03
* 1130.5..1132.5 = 79.86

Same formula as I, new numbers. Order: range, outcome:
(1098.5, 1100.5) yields 44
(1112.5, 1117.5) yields 50.43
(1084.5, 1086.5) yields 48.94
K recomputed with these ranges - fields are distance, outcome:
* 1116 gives 46.35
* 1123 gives 61.83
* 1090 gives 79.55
